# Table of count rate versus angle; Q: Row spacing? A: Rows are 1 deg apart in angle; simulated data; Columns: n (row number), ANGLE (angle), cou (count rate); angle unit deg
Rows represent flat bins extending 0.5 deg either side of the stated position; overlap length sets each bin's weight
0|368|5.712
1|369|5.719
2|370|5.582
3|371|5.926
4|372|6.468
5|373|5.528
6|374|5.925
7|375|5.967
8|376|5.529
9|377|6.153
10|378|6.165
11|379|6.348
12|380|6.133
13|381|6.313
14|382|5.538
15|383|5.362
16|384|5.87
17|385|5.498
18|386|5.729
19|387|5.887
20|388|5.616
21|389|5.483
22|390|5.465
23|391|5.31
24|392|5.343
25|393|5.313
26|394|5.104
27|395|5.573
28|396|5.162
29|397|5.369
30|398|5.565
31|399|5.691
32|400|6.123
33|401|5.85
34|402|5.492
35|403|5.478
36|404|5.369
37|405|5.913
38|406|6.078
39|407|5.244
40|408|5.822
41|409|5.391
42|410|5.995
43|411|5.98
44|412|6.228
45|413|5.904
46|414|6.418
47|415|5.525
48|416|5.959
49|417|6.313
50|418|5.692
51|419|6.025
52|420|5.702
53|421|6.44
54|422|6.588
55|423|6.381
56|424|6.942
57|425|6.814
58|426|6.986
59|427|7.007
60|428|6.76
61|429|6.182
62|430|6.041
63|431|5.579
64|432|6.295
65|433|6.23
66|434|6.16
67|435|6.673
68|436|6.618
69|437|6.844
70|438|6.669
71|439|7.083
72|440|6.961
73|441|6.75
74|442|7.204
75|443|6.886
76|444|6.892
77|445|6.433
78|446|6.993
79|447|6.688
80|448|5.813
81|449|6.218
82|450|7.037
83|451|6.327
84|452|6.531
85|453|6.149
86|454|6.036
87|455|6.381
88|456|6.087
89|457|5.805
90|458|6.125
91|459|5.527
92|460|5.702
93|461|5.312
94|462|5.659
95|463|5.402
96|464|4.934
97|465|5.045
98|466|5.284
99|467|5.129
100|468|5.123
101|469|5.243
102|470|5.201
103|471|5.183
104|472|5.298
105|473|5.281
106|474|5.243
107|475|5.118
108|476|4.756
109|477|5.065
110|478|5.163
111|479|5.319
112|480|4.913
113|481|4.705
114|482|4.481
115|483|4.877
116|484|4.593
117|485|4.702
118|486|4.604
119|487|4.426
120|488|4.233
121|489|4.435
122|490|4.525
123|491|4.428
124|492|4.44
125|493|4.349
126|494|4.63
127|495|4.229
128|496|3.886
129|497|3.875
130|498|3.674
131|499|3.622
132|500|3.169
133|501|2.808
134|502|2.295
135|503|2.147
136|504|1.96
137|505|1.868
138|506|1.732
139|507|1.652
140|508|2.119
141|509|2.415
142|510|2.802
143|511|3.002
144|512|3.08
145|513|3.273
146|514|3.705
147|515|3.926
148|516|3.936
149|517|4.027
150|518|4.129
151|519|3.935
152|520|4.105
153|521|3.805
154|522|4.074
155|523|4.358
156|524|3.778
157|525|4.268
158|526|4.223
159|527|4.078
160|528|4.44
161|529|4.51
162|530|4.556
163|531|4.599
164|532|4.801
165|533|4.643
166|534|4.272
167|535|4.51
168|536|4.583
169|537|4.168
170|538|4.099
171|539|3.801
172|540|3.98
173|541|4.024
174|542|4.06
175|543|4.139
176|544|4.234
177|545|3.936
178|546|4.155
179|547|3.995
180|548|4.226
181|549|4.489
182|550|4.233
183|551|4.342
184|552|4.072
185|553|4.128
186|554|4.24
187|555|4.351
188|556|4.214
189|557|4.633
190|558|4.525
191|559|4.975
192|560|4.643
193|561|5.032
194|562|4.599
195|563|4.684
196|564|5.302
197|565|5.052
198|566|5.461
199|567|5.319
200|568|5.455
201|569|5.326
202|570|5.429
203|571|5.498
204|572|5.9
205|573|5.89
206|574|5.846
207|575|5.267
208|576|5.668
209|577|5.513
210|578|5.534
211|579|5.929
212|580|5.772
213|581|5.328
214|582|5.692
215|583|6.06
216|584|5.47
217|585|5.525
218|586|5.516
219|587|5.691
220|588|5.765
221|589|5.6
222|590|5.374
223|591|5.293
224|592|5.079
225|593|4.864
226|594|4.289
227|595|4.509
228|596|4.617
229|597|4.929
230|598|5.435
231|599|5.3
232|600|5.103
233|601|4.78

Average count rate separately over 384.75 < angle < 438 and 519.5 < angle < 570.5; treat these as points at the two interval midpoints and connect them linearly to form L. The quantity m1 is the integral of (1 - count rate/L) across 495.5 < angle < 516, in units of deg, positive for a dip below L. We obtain 8.4 deg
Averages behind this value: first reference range 5.96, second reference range 4.45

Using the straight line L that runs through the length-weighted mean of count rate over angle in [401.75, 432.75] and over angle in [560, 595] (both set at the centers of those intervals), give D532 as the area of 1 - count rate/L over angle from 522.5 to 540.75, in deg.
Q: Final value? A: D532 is 4.2 deg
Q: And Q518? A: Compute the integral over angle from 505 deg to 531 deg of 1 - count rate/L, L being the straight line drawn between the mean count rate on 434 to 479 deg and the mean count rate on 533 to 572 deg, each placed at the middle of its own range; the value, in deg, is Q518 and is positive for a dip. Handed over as 7.5 deg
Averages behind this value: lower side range 5.95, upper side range 4.55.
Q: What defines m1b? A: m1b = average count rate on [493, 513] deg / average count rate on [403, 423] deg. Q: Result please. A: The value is 0.50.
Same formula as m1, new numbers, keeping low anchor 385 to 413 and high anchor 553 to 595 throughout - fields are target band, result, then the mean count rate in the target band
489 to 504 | 4.8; 3.68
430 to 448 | -3.5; 6.6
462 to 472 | 0.5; 5.2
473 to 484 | 1.0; 4.96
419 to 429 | -1.8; 6.57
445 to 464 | -2.0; 6.08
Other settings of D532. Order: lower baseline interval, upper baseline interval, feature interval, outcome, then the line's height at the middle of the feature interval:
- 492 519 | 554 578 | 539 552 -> 1.02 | 4.49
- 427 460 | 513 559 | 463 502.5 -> 6.66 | 5.49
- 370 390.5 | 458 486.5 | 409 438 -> -4.16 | 5.5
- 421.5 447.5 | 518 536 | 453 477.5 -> 1.83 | 5.86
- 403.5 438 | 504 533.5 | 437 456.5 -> -3.84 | 5.51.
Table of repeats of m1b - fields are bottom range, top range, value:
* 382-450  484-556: 0.64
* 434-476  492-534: 0.60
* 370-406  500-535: 0.62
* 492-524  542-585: 1.49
